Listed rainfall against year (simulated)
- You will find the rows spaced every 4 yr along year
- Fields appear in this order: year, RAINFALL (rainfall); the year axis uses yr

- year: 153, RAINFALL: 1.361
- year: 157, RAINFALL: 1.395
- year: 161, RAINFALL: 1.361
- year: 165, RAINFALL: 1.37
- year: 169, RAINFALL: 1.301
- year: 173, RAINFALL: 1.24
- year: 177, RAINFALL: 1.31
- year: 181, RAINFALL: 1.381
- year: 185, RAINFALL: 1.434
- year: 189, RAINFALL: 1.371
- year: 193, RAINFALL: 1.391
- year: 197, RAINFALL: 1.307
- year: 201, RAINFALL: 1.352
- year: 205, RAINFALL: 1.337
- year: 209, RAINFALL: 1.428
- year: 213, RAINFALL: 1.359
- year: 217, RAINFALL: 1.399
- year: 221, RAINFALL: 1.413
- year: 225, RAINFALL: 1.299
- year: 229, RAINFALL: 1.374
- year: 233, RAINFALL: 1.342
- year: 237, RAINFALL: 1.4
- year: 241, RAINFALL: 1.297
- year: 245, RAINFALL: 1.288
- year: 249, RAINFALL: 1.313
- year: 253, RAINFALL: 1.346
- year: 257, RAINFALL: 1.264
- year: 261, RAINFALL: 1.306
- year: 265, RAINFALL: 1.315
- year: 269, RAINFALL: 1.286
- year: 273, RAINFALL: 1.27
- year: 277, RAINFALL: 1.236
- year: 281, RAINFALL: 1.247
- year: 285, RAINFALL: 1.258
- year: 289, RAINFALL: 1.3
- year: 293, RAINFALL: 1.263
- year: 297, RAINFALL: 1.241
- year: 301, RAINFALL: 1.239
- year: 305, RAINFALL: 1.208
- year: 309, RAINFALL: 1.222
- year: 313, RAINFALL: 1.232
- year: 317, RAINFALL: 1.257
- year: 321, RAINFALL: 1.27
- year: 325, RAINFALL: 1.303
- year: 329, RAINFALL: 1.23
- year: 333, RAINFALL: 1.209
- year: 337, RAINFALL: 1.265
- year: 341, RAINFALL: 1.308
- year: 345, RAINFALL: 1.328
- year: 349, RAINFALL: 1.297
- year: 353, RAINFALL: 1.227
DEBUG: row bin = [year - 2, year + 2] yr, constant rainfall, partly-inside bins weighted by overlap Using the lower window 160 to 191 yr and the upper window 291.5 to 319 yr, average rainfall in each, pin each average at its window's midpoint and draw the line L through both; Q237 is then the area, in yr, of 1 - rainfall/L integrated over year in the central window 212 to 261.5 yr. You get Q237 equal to -1.7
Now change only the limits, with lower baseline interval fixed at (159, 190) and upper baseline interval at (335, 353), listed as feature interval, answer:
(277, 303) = 1.0 yr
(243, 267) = 0.3 yr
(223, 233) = -0.1 yr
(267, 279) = 0.5 yr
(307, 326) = 0.7 yr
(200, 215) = -0.4 yr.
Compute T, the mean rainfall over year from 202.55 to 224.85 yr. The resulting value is 1.38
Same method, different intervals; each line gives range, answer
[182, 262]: 1.35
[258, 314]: 1.26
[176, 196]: 1.38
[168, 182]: 1.3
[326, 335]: 1.23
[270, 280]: 1.26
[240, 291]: 1.29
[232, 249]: 1.33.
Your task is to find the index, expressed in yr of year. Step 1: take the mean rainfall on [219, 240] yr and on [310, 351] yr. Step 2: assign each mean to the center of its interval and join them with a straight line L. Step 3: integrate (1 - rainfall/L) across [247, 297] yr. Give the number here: 1.6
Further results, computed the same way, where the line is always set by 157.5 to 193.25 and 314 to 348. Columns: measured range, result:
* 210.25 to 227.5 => -0.5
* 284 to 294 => 0.1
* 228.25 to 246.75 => -0.3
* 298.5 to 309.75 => 0.5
